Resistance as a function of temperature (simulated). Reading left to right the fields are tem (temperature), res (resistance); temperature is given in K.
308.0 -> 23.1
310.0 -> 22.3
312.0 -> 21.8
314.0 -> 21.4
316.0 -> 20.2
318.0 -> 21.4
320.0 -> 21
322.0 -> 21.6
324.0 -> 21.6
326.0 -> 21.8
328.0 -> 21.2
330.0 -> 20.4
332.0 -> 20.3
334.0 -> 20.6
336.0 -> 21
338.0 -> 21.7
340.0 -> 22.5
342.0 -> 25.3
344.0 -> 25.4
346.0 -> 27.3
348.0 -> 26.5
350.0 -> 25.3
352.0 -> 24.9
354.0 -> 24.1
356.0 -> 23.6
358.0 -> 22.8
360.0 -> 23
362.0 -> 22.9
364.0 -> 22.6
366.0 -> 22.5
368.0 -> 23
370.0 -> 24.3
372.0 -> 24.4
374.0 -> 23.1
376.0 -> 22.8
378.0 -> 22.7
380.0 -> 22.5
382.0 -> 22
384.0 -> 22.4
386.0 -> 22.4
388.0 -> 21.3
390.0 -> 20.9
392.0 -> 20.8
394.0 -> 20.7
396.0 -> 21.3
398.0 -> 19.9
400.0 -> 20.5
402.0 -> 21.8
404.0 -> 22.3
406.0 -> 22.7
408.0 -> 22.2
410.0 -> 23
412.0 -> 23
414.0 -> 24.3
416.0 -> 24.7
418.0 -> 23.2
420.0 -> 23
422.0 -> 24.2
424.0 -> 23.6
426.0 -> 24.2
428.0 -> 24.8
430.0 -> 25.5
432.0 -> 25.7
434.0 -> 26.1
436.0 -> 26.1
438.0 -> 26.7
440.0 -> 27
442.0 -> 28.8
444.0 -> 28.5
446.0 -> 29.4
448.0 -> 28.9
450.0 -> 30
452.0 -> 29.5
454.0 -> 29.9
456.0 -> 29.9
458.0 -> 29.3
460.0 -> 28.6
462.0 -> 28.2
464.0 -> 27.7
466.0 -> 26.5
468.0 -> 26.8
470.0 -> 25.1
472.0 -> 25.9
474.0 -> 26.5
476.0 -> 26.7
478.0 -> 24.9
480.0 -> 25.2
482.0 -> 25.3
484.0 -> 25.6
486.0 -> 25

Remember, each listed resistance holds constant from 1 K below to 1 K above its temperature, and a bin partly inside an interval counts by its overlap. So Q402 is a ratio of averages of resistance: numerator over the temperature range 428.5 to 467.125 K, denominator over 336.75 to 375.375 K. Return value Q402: 1.17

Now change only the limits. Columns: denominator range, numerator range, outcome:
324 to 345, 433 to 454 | 1.28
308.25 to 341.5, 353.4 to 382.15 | 1.08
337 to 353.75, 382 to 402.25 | 0.85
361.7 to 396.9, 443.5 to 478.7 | 1.25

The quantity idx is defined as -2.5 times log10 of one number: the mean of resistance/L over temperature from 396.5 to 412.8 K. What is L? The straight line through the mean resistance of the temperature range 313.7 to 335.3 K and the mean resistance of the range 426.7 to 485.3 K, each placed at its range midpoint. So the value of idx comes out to 0.13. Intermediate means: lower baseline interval 21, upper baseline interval 27.2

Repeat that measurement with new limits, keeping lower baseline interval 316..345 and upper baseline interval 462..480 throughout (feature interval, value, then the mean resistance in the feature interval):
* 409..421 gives 0.044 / 23.5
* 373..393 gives 0.066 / 22.1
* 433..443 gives -0.070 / 26.9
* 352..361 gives -0.044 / 23.5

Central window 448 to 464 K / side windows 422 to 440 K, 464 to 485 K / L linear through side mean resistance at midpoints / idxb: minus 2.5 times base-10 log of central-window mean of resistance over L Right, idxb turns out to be -0.14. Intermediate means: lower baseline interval 25.4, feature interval 29.2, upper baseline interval 25.9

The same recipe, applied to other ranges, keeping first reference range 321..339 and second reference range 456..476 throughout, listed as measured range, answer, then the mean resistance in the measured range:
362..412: 0.070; 22.2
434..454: -0.079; 28.3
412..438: 0.035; 24.6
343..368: -0.090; 24.2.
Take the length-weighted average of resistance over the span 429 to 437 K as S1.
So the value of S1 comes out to 25.9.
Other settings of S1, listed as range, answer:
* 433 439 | 26.3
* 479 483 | 25.2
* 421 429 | 24.2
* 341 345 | 25.4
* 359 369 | 22.8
